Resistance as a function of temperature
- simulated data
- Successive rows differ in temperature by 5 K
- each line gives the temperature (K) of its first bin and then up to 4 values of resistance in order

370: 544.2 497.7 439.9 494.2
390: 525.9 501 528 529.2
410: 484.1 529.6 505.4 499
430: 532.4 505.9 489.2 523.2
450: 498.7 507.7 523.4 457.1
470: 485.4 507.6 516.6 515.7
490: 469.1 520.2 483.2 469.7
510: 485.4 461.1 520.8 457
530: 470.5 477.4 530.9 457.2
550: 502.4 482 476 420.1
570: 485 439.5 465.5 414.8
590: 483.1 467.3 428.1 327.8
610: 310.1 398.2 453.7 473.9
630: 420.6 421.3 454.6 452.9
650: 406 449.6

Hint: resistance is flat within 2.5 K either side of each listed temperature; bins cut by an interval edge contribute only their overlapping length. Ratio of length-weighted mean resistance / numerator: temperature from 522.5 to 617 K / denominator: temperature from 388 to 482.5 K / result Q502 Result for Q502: 0.88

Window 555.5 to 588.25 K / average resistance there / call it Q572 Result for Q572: 453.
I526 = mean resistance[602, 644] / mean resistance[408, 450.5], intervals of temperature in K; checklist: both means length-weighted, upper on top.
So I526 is 0.81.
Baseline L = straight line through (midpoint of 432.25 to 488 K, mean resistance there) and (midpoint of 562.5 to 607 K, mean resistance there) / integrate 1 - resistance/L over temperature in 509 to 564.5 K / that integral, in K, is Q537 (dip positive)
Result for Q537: -2.2 K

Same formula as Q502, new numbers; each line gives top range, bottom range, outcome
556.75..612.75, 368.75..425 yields 0.85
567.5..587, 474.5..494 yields 0.90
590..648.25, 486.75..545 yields 0.87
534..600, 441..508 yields 0.94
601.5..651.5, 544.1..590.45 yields 0.89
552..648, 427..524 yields 0.88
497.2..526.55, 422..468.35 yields 0.95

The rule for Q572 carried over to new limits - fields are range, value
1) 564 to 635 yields 428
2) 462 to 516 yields 489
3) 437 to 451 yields 504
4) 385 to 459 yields 511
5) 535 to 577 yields 475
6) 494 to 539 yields 483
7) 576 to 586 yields 444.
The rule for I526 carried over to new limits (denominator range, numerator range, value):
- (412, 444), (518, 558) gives 0.95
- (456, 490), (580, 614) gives 0.82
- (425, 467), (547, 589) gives 0.91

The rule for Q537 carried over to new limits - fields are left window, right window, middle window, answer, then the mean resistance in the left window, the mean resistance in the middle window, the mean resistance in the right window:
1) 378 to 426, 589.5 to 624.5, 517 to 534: -1.3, 504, 482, 409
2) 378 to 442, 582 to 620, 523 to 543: -1.9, 506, 484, 408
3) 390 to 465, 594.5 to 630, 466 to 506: -1.6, 510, 495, 406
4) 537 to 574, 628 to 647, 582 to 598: 0.2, 477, 455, 437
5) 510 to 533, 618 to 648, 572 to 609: 2.4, 478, 428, 445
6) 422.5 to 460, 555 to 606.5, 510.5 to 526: -0.3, 509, 483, 445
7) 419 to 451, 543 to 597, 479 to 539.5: -0.6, 508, 488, 463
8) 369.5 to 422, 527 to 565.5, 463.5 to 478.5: 0.2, 506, 487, 480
